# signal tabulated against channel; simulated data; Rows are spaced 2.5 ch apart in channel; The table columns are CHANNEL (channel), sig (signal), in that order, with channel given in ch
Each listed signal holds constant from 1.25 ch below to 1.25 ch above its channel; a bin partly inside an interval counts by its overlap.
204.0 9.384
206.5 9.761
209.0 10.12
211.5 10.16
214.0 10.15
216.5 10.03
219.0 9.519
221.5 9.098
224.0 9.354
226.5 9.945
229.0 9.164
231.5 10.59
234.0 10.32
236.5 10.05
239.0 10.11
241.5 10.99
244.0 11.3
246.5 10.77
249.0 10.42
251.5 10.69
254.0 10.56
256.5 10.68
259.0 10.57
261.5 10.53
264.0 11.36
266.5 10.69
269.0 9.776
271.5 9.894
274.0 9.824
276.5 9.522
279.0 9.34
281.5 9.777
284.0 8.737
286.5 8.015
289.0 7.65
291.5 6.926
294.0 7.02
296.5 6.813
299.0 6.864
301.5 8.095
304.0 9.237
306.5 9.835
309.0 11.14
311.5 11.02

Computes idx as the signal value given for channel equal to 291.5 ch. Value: 6.926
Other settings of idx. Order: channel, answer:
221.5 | 9.098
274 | 9.824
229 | 9.164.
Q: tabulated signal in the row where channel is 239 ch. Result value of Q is 10.11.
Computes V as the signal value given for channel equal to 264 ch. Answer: 11.36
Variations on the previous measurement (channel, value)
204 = 9.384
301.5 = 8.095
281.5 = 9.777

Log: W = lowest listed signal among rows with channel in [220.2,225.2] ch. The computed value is 9.098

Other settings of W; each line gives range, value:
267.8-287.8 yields 8.015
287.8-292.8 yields 6.926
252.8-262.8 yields 10.53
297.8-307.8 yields 6.864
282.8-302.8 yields 6.813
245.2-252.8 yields 10.42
